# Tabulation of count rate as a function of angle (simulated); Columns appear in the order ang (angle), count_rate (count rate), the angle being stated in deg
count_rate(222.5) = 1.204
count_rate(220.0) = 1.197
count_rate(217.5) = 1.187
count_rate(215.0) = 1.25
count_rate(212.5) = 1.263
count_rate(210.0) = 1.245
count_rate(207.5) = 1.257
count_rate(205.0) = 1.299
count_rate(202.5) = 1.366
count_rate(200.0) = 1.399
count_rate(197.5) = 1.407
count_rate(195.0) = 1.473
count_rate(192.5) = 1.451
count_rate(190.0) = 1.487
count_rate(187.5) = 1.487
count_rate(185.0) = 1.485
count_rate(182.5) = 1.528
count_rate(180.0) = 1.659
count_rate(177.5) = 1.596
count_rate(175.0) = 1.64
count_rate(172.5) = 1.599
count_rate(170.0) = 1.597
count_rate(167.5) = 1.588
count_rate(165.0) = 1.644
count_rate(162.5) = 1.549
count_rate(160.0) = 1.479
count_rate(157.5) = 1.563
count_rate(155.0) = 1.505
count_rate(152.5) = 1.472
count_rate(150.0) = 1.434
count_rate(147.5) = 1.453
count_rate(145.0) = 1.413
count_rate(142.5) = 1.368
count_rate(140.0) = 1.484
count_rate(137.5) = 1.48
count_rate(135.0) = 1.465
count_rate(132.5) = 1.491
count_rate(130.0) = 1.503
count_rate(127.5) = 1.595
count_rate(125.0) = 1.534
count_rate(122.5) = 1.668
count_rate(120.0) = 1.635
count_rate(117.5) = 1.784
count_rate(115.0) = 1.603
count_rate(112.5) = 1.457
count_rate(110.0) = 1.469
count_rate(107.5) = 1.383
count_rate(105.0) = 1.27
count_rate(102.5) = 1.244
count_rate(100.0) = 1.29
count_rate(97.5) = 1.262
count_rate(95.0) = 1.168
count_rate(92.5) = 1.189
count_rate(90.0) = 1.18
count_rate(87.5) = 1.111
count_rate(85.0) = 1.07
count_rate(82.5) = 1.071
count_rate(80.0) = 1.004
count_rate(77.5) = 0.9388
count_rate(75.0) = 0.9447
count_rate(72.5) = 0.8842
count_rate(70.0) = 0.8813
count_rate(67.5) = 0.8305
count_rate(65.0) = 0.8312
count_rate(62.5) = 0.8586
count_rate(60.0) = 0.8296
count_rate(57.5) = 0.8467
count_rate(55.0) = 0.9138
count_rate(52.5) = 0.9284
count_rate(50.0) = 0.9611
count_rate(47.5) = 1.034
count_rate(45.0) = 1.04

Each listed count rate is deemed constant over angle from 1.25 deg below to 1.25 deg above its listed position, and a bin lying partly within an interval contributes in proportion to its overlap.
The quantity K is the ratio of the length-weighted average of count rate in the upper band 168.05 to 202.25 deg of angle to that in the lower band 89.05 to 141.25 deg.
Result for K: 1.06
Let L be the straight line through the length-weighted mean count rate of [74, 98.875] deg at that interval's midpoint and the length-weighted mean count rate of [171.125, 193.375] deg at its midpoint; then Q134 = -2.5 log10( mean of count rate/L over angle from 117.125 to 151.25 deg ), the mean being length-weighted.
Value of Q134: -0.15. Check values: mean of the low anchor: 1.1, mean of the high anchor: 1.55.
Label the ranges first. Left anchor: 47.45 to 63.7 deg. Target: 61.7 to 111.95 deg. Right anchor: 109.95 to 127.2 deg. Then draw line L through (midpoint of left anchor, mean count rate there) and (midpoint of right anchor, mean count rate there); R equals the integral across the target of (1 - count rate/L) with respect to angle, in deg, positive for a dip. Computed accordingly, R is 6.2 deg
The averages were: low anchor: 0.901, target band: 1.1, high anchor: 1.6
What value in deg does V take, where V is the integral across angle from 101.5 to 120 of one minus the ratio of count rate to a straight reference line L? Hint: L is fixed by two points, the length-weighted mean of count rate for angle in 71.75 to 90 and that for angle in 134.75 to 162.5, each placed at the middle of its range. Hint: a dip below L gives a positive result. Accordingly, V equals -3.8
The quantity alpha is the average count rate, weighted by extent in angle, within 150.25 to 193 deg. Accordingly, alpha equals 1.55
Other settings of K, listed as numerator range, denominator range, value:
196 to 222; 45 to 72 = 1.43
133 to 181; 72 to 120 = 1.23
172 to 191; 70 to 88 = 1.57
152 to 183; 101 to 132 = 1.04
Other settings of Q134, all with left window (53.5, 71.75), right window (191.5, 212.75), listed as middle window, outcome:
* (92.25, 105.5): -0.25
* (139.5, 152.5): -0.23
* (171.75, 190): -0.22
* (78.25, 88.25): -0.14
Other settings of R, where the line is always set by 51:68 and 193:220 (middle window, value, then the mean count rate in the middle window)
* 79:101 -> -4.36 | 1.15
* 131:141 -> -3.48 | 1.48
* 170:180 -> -3.28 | 1.62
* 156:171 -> -4.90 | 1.57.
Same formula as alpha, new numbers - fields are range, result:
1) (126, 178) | 1.52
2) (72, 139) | 1.33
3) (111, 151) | 1.52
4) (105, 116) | 1.45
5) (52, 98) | 0.983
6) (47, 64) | 0.904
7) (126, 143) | 1.49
